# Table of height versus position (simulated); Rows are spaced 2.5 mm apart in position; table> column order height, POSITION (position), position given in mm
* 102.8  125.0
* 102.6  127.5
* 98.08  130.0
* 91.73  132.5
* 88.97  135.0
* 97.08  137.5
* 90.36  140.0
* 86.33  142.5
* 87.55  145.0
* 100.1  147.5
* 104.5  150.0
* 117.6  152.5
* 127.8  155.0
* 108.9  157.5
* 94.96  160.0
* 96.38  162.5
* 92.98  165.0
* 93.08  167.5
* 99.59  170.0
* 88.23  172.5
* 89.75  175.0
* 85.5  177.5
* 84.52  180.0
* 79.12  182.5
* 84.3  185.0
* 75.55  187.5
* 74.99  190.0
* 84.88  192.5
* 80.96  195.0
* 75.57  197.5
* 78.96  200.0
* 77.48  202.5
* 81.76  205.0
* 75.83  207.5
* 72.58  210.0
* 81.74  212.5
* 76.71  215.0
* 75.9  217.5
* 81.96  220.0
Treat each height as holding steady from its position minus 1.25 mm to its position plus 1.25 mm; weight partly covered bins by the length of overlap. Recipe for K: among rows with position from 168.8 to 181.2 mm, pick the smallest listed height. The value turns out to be 84.52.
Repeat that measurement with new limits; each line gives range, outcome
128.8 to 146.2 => 86.33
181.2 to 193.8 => 74.99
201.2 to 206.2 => 77.48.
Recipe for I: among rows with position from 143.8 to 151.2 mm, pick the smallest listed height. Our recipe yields 87.55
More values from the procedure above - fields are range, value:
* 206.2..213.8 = 72.58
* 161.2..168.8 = 92.98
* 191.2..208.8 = 75.57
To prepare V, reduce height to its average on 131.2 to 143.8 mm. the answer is 90.9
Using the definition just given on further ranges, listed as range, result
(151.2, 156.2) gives 122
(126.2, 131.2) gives 100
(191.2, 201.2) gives 80.1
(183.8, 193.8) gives 79.9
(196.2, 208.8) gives 77.9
